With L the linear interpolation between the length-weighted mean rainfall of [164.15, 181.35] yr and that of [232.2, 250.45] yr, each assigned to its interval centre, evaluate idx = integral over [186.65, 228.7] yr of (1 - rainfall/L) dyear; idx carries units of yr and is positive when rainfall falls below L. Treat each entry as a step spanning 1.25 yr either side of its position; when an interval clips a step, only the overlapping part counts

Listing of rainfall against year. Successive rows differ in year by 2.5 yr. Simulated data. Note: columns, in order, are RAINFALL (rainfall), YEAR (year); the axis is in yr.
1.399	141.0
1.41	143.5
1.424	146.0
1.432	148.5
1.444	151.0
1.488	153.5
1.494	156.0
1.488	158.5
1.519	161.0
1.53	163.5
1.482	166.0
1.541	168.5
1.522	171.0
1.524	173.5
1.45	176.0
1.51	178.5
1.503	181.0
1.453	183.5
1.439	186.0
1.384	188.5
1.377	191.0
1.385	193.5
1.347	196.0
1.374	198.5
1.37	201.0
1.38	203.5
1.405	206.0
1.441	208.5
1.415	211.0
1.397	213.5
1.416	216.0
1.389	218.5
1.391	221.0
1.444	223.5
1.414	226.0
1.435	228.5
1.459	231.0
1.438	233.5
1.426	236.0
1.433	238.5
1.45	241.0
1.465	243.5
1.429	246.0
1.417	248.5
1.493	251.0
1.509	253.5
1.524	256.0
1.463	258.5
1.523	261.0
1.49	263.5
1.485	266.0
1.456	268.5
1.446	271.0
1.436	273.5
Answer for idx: 2.1 yr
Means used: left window 1.51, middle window 1.4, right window 1.44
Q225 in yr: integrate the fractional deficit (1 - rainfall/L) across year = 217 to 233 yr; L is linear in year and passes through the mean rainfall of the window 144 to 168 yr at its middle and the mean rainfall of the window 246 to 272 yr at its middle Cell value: 0.60 yr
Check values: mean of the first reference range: 1.48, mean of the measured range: 1.42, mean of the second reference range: 1.48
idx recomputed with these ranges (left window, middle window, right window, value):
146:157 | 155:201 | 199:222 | -0.86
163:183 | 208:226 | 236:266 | 0.89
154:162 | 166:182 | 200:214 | -0.43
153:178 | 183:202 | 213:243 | 1.06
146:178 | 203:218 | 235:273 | 0.70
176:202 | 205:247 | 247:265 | 0.84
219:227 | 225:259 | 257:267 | -0.06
